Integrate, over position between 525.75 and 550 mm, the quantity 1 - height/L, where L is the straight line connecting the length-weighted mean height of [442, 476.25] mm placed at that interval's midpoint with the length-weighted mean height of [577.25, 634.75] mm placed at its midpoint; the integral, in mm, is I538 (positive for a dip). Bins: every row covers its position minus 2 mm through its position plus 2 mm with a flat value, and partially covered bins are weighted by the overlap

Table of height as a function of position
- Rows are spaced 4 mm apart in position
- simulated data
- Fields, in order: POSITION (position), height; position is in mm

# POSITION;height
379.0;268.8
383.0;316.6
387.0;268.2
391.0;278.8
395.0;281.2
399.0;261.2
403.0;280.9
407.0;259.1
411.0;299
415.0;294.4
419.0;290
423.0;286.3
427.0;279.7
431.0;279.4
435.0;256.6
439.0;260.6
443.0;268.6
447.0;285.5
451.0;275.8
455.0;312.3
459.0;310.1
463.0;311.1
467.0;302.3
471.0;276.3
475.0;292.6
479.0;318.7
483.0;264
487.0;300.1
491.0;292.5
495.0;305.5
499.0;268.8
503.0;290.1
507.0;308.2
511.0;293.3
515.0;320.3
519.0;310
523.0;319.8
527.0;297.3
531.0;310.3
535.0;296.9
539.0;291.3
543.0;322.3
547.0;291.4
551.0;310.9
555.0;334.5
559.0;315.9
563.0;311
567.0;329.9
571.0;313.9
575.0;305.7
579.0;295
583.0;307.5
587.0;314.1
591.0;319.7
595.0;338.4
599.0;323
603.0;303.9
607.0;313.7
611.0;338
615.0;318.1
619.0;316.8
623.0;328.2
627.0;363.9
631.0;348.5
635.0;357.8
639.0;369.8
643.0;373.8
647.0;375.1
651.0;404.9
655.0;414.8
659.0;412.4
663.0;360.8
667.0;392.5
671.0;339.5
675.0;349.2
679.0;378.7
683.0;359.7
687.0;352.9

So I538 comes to 0.6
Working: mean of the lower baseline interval 293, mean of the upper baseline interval 325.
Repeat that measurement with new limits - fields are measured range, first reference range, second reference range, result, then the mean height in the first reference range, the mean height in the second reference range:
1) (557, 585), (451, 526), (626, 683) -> 2.1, 299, 374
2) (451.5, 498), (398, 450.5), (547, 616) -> -1.2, 277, 316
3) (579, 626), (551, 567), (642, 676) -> 3.6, 320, 381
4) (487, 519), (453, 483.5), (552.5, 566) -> 1.0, 300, 321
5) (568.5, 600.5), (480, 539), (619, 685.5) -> 2.0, 298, 369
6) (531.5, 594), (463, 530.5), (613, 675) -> 3.2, 298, 365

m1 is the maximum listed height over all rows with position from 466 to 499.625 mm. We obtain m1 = 318.7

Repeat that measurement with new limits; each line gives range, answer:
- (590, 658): 414.8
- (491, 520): 320.3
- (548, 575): 334.5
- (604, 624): 338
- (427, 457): 312.3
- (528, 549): 322.3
